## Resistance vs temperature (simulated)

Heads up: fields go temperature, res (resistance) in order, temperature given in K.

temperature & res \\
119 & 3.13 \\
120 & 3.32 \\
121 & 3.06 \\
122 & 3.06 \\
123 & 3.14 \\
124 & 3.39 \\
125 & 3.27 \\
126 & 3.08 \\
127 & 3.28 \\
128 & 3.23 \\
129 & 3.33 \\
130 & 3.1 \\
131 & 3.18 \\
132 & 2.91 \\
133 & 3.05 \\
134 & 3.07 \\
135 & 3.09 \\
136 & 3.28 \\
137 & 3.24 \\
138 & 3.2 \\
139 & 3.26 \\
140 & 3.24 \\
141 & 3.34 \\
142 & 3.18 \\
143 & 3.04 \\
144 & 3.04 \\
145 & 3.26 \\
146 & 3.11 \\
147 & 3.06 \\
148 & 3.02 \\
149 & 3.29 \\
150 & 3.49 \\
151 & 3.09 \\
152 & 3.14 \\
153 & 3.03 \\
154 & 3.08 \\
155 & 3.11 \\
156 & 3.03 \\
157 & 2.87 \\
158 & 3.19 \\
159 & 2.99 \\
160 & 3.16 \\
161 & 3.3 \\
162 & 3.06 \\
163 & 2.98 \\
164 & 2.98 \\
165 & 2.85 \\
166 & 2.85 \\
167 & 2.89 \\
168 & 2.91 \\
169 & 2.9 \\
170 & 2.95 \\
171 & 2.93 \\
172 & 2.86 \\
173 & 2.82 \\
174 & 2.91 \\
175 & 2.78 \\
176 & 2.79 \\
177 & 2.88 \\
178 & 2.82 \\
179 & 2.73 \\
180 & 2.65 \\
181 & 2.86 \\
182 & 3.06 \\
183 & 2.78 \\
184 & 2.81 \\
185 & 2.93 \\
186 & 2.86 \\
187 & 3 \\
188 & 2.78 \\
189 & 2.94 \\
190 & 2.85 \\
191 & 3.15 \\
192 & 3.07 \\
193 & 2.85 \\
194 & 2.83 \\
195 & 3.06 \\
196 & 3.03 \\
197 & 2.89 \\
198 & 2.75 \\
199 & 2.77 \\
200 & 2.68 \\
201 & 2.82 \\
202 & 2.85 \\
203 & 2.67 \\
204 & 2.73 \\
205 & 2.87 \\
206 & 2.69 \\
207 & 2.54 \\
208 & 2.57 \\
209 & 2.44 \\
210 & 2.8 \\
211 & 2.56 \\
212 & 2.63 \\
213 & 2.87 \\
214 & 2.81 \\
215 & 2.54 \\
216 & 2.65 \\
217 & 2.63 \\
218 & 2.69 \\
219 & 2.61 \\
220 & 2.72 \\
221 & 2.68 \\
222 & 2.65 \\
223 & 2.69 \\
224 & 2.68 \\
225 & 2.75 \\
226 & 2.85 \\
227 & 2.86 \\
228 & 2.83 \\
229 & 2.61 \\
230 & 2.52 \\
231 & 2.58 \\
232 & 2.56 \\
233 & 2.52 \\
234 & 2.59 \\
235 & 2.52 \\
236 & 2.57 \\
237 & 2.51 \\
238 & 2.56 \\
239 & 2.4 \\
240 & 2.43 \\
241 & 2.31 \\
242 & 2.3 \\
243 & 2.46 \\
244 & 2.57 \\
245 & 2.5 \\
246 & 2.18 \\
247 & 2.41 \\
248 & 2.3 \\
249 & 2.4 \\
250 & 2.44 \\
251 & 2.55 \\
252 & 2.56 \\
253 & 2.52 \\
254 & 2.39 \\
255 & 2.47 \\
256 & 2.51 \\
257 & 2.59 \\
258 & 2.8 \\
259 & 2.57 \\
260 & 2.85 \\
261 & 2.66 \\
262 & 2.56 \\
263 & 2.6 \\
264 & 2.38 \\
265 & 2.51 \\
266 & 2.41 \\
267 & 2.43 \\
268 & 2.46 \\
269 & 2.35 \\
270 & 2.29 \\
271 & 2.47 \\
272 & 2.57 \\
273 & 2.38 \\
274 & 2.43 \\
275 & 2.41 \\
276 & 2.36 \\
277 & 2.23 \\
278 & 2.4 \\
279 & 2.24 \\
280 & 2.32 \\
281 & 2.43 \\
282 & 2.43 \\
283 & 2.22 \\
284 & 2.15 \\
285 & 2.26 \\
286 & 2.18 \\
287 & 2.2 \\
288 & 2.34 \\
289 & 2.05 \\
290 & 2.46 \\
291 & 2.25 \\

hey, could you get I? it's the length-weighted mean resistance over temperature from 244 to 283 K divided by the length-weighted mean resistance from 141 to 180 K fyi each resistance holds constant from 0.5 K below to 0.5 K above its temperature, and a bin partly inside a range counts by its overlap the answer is 0.82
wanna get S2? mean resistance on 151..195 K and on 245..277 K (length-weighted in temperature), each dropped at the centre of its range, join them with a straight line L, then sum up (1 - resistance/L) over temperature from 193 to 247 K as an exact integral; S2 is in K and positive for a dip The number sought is 0.9 K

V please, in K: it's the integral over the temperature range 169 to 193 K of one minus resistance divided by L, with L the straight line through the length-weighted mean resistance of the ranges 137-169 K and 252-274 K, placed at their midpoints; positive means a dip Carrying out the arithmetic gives 0.56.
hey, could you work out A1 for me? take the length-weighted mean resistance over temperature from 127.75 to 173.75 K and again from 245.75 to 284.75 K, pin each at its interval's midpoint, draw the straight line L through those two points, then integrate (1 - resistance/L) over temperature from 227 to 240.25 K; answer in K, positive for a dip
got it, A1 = 0.3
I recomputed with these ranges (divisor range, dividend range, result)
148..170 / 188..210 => 0.92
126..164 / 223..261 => 0.81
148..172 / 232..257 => 0.81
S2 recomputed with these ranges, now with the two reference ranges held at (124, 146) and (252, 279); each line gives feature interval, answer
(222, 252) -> 1.1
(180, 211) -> 0.3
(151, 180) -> 0.6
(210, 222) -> 0.3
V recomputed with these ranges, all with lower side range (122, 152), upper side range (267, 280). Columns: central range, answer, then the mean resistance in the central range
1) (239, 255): 0.7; 2.42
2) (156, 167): 0.1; 3.02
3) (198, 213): 0.5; 2.7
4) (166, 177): 0.4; 2.87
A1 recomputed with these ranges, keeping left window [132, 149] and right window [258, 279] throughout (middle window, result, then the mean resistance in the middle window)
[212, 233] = 0.2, 2.68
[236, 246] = 0.7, 2.44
